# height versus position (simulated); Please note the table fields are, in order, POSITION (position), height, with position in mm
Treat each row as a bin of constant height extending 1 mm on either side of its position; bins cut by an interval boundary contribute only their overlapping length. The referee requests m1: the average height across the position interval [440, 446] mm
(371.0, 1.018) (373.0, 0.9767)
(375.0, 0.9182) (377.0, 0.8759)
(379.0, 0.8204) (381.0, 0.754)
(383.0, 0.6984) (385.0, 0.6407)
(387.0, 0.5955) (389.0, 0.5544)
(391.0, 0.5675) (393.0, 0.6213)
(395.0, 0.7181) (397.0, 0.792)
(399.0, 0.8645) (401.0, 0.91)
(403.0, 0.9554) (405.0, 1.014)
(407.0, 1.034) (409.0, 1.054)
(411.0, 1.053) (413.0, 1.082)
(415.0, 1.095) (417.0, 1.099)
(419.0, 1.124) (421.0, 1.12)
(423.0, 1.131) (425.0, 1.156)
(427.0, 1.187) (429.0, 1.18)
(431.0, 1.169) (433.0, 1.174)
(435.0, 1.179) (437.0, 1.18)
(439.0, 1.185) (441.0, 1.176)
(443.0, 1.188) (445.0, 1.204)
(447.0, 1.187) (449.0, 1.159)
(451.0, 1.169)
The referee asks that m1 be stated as 1.19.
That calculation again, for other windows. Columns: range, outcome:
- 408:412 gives 1.05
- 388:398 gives 0.651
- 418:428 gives 1.14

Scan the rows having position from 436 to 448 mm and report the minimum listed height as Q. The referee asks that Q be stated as 1.176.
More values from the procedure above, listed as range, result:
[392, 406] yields 0.6213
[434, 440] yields 1.179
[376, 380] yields 0.8204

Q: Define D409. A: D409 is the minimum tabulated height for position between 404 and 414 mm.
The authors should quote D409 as 1.014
